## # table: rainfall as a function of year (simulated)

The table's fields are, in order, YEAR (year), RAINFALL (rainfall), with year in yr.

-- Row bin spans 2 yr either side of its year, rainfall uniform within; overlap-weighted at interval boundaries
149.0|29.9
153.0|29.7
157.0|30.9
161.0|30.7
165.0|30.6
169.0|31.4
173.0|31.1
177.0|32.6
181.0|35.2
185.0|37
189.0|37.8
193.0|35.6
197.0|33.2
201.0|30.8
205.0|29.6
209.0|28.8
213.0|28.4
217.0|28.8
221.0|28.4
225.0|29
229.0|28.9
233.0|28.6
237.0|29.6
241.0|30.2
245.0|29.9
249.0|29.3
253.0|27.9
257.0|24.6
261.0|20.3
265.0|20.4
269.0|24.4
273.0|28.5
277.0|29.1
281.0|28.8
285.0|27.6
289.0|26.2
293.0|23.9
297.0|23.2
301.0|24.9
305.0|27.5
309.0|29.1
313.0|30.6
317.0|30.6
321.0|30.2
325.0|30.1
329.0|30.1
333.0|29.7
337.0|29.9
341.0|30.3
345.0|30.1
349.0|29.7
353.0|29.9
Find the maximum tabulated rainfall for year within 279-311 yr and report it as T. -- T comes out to 29.1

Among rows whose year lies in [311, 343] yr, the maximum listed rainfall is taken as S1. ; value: 30.6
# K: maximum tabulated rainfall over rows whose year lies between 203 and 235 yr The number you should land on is 29.6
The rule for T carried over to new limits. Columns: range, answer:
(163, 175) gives 31.4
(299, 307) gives 27.5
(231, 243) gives 30.2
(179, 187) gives 37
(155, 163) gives 30.9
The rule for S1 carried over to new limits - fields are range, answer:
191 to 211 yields 35.6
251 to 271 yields 27.9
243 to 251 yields 29.9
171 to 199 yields 37.8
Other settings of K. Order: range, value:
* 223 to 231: 29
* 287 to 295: 26.2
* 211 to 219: 28.8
